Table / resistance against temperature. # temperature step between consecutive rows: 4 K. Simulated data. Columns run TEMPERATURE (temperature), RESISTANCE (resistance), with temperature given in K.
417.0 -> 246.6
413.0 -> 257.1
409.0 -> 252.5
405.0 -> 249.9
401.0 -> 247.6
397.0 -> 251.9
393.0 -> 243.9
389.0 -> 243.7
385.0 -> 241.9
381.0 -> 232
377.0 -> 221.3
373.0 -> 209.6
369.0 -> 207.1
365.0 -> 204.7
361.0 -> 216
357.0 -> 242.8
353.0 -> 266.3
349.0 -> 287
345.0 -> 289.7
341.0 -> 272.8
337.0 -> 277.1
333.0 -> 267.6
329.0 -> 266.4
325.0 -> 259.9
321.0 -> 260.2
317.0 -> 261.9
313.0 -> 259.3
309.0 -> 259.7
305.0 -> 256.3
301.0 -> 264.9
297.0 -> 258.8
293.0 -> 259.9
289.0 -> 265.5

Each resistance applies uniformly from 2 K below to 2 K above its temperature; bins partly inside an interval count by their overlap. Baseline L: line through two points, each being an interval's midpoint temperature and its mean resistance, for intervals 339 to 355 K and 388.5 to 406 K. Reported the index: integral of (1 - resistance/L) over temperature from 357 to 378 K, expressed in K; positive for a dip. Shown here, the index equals 4.1 K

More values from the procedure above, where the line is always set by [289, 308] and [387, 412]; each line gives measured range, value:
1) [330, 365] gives -0.9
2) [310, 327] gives -0.1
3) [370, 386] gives 1.7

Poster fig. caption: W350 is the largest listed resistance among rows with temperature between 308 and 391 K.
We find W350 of 289.7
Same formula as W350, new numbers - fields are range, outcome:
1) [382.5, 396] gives 243.9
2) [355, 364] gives 242.8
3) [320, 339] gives 277.1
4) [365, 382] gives 232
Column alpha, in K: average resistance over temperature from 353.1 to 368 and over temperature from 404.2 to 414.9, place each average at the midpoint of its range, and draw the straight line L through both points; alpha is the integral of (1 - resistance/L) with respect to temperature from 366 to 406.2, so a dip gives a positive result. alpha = 1.1 K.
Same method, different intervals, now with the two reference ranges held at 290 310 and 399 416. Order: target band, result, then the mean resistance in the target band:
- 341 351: -1.1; 285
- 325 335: -0.3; 266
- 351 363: 0.7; 242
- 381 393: 0.6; 241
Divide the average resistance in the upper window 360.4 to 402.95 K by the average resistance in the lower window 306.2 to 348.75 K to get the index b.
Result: 0.86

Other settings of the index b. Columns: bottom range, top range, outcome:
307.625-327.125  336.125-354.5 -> 1.07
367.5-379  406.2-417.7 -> 1.19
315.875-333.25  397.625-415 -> 0.96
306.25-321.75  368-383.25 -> 0.84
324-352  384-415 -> 0.91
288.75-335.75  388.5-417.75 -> 0.95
